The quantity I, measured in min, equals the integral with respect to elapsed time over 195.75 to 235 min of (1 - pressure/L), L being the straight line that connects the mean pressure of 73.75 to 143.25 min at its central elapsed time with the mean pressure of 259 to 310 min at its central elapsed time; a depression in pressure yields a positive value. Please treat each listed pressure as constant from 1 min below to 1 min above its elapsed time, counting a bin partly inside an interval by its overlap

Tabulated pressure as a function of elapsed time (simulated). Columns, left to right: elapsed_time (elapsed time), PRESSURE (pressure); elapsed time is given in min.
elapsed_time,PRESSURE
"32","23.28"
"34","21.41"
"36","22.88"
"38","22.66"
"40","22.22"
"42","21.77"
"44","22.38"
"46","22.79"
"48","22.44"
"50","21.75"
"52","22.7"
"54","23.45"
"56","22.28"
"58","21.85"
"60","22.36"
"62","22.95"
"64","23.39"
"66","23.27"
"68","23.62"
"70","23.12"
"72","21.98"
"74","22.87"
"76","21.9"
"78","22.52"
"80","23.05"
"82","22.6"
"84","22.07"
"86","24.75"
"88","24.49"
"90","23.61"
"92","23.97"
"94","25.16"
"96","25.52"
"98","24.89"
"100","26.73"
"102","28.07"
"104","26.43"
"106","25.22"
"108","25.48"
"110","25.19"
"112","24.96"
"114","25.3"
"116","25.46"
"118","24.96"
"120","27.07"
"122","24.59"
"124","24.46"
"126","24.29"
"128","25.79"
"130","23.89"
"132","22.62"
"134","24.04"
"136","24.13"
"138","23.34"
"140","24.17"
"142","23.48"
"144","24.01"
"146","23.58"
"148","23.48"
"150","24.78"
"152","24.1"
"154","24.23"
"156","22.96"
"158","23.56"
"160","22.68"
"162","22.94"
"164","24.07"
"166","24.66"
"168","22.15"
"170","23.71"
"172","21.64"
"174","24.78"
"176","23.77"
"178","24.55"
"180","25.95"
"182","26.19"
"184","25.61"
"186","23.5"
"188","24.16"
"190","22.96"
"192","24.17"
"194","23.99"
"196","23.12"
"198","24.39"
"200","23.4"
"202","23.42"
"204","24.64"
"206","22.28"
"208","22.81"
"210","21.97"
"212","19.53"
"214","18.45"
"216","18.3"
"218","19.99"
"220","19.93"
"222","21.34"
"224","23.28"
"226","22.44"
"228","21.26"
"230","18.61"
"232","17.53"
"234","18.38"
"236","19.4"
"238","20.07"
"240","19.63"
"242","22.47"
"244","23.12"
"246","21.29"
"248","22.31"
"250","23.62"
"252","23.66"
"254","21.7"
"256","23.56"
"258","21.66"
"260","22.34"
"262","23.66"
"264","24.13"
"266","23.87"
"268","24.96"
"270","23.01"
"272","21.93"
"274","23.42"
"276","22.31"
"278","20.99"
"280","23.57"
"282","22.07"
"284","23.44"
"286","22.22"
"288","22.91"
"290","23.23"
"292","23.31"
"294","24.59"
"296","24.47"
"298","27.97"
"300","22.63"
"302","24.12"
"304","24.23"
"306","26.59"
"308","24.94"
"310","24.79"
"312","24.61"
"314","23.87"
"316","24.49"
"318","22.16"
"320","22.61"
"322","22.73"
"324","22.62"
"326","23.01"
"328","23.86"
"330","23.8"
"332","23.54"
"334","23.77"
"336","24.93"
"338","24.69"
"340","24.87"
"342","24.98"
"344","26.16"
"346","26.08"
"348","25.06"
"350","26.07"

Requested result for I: 4.5 min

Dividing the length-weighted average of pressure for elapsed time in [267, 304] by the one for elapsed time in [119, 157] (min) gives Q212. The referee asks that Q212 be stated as 0.97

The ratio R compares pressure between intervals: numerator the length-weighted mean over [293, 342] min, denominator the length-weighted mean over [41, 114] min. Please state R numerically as 1.02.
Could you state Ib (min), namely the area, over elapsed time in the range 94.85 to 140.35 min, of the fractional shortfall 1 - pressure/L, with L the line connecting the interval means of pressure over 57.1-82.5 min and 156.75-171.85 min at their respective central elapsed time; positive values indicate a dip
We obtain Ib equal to -4.1 min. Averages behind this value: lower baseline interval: 22.7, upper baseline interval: 23.3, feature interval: 25.1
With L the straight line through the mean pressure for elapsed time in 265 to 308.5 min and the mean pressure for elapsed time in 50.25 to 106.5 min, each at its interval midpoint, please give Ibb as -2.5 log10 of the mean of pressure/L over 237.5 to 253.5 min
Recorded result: 0.076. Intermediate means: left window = 23.7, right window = 23.7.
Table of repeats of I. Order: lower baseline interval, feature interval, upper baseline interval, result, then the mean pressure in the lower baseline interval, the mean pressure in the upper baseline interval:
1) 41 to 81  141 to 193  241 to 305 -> -2.3 min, 22.6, 23.2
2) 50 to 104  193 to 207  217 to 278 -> -0.8 min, 23.6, 21.8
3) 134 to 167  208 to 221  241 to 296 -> 1.9 min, 23.8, 23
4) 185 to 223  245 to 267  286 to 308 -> 0.5 min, 22.2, 24.3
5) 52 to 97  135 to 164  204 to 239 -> -2.5 min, 23.2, 20.5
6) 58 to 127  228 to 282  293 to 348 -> 5.3 min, 24.3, 24.4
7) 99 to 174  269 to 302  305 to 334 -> 0.9 min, 24.4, 23.8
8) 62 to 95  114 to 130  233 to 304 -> -1.4 min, 23.3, 22.8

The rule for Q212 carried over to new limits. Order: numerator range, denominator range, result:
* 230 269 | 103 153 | 0.89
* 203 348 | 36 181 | 0.96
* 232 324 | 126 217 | 0.98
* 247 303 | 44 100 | 1.00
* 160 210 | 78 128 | 0.96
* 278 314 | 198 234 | 1.14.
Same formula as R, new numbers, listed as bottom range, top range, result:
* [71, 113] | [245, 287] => 0.94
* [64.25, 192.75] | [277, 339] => 0.98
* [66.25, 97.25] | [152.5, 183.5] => 1.02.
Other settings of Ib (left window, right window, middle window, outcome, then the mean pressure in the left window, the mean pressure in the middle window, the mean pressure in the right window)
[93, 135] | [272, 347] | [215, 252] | 5.5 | 25.2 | 20.8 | 23.9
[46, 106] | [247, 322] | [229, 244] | 2.4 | 23.6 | 19.7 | 23.5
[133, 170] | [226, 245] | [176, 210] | -3.2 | 23.7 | 24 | 20.2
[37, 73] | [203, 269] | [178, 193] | -1.9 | 22.6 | 24.6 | 21.6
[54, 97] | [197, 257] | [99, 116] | -2.3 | 23.2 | 25.9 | 21.4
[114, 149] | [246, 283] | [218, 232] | 1.5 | 24.3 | 20.8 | 22.9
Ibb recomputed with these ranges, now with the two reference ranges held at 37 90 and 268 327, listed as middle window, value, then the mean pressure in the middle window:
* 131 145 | -0.03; 23.7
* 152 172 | -0.01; 23.4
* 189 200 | -0.02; 23.7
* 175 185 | -0.09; 25.2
